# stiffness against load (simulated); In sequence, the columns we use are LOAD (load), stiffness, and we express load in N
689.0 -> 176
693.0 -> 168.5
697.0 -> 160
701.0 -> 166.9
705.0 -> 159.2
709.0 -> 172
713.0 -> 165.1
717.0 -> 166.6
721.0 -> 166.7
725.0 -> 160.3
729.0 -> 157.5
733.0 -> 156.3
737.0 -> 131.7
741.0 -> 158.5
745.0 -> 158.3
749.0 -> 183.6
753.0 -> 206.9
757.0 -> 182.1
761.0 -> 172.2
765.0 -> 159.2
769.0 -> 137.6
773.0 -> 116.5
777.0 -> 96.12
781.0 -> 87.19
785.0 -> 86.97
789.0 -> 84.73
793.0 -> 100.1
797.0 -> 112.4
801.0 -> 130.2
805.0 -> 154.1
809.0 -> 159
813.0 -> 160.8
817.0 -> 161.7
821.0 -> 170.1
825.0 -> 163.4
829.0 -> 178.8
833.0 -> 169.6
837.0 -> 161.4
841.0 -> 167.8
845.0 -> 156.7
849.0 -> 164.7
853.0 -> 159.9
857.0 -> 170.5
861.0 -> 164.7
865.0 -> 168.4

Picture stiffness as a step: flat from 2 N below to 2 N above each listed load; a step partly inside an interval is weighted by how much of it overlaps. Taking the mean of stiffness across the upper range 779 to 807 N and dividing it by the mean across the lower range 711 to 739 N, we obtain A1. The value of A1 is 0.68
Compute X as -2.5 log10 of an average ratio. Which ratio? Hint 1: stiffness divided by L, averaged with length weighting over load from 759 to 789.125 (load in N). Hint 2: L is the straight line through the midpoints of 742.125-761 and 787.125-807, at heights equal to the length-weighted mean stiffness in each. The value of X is 0.25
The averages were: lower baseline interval 180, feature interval 120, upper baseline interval 117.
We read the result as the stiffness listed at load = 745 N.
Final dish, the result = 158.3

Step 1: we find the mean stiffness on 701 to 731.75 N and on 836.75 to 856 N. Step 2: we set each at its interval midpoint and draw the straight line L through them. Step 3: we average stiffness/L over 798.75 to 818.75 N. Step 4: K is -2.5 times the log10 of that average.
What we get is 0.07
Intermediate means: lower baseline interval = 164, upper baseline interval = 163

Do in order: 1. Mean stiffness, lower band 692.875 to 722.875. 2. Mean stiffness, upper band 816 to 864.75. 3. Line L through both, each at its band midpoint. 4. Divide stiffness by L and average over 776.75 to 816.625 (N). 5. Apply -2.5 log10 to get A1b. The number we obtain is 0.35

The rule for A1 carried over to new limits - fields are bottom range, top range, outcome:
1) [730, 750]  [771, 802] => 0.64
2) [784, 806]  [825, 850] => 1.50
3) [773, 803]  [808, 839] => 1.65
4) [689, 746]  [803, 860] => 1.02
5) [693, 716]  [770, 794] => 0.59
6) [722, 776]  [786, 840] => 0.92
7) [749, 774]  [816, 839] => 1.01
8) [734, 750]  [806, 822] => 1.04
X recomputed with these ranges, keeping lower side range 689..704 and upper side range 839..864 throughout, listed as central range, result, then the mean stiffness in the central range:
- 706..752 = 0.022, 162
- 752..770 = -0.040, 172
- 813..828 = -0.005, 165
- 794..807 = 0.260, 130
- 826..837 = -0.042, 171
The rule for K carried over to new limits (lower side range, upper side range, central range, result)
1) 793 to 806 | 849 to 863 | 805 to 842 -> -0.16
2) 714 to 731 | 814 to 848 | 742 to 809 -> 0.20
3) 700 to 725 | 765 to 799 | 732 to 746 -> -0.06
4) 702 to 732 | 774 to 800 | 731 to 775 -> -0.24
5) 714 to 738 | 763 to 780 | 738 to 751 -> -0.14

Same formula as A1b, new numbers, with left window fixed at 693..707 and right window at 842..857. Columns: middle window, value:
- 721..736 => 0.037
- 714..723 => -0.024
